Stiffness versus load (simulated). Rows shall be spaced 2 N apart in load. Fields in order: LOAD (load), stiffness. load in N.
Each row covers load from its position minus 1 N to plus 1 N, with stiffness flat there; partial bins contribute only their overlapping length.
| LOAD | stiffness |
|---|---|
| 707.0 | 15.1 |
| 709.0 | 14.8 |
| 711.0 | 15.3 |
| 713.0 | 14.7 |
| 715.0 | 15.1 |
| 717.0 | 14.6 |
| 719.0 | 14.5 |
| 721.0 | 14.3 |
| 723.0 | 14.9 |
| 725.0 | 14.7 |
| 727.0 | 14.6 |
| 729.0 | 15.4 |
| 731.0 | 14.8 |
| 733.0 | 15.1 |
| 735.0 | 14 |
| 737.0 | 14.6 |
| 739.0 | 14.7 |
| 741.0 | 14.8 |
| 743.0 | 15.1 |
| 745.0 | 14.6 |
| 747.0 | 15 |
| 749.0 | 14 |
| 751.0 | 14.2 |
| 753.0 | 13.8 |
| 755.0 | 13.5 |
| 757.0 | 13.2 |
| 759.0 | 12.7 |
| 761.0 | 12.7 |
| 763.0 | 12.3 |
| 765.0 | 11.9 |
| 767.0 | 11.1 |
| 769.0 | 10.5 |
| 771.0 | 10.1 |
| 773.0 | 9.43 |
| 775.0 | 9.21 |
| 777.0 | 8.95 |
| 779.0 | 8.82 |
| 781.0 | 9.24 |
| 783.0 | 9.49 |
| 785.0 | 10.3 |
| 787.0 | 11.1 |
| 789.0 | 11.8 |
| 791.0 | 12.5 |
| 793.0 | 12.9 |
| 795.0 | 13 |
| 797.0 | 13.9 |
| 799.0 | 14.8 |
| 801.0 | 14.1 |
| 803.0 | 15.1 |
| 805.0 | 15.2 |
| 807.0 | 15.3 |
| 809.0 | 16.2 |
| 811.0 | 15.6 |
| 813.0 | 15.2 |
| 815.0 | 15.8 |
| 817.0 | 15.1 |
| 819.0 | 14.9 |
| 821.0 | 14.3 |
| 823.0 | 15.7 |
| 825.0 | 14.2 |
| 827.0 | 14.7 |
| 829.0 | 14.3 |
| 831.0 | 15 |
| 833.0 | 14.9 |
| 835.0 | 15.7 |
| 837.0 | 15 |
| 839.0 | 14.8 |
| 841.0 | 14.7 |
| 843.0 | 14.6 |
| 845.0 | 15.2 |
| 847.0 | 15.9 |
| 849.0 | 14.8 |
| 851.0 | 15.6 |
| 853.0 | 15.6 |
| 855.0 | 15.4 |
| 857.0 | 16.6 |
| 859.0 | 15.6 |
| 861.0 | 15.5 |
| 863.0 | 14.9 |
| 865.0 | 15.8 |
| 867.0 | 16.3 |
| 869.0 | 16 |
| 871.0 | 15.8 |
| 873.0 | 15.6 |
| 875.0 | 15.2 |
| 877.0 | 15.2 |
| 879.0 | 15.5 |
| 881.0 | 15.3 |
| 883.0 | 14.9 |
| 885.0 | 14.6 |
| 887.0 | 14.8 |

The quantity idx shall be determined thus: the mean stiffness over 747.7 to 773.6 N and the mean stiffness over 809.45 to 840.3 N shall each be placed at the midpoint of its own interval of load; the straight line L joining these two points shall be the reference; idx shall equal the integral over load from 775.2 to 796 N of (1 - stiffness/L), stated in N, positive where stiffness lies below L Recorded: 4.1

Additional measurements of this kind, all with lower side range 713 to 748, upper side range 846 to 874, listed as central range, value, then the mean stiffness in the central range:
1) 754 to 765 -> 1.59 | 12.8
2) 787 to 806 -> 2.07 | 13.6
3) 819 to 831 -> 0.57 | 14.7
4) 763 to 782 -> 6.32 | 10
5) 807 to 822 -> 0.05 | 15.3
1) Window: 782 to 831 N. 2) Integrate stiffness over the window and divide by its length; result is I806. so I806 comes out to 14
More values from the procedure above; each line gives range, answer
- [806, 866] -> 15.2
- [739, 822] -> 13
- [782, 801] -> 12.3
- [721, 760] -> 14.4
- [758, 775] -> 11.2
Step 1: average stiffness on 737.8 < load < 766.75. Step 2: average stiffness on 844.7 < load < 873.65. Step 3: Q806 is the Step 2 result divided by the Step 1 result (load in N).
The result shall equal 1.1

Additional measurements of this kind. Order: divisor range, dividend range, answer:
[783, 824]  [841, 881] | 1.11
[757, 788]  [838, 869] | 1.46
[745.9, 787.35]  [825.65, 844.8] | 1.29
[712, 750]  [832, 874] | 1.05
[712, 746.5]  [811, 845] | 1.01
